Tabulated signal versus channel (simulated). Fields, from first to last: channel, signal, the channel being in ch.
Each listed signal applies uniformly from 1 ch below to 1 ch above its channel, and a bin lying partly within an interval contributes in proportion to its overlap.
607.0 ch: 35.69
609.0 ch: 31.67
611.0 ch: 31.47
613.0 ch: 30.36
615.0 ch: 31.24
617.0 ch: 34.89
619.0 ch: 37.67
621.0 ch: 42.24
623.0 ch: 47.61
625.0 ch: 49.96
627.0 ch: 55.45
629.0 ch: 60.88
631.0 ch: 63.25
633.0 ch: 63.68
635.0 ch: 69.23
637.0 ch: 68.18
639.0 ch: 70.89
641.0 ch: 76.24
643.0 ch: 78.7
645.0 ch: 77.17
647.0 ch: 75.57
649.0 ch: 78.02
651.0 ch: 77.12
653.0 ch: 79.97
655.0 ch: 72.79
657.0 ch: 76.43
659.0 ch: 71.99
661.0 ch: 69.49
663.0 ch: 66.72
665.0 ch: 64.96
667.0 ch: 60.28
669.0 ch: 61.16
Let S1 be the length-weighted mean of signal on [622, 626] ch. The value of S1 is 48.8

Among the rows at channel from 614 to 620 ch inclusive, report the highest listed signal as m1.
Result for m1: 37.67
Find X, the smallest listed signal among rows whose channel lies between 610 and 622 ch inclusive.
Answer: 30.36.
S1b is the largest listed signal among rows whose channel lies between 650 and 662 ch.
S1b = 79.97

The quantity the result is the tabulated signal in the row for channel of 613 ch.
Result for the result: 30.36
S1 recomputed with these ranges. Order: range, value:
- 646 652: 76.9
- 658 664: 69.4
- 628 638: 65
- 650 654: 78.5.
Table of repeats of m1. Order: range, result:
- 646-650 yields 78.02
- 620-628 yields 55.45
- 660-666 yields 69.49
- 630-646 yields 78.7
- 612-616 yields 31.24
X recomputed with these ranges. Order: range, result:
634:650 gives 68.18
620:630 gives 42.24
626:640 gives 55.45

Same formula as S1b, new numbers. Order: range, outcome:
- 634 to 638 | 69.23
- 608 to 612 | 31.67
